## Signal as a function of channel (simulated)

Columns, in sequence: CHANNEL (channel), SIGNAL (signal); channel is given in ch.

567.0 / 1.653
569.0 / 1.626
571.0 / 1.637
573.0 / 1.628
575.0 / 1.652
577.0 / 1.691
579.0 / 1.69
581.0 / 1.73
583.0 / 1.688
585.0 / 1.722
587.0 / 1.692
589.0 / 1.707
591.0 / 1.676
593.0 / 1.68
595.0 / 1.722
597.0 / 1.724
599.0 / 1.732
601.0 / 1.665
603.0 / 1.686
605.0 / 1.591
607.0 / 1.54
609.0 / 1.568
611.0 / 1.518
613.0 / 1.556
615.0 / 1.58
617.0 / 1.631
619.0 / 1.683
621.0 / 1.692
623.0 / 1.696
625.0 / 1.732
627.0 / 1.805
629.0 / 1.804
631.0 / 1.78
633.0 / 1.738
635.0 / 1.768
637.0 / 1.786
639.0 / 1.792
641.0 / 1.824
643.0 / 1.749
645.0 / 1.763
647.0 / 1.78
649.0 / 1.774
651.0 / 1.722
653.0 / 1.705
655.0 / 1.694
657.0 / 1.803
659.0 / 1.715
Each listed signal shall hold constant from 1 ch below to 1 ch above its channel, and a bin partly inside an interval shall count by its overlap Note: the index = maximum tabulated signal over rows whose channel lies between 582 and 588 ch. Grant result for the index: 1.722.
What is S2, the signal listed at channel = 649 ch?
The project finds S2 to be 1.774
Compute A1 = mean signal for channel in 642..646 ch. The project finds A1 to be 1.76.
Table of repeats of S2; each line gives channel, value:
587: 1.692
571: 1.637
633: 1.738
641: 1.824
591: 1.676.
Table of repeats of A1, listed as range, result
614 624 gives 1.66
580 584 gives 1.71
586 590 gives 1.7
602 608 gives 1.61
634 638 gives 1.78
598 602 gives 1.7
